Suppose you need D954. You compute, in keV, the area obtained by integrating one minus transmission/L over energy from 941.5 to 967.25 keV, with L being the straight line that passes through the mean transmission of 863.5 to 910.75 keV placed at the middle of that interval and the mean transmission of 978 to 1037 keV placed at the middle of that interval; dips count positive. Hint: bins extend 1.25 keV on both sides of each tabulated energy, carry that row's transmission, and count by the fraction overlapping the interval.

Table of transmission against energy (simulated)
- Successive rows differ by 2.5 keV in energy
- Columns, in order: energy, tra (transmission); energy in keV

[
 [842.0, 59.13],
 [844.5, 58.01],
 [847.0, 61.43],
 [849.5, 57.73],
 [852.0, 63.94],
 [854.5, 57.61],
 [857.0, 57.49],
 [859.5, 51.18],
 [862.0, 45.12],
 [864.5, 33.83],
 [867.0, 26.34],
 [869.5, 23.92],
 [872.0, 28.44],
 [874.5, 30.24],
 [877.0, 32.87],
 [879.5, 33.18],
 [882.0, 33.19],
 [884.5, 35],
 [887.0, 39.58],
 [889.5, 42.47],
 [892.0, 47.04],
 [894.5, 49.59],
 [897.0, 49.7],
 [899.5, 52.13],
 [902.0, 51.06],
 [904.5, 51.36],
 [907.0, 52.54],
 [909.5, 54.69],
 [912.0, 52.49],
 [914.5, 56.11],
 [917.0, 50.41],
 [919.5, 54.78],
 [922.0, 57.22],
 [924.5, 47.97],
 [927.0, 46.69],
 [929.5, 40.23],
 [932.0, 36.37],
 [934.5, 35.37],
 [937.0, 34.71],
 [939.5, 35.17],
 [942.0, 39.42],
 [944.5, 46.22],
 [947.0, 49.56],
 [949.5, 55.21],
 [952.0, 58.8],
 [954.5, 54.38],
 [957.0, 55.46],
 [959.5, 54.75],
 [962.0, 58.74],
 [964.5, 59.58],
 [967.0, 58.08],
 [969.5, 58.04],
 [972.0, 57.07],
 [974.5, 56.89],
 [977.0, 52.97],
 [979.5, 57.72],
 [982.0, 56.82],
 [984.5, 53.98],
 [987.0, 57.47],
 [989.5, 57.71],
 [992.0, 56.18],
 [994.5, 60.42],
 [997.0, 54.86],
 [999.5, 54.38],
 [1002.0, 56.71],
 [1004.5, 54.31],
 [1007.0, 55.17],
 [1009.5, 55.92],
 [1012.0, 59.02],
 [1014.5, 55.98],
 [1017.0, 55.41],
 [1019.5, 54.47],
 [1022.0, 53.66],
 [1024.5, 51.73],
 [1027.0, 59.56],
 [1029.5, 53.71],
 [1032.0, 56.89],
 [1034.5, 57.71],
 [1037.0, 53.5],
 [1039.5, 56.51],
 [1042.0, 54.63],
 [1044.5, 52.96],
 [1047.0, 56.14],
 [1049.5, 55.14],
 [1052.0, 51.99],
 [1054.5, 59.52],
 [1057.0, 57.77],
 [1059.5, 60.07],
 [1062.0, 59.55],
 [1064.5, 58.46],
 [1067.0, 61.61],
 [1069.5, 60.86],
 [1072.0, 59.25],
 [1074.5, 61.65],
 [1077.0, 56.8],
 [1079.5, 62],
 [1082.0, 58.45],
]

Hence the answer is -2.5 keV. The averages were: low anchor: 40.4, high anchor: 56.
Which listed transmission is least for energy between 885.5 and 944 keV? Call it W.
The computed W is 34.71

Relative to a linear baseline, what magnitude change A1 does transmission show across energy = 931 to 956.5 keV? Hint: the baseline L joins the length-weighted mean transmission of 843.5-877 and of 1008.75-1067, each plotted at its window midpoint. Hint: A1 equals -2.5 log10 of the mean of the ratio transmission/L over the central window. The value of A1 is 0.126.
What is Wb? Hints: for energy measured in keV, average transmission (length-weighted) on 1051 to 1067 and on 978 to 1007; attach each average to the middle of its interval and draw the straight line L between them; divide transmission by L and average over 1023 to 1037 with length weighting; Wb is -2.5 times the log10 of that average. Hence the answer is 0.03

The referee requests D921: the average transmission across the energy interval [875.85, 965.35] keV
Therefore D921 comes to 47.3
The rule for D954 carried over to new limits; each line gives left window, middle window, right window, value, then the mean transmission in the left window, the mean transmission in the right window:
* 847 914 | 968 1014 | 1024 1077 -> -3.14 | 44.8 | 57.2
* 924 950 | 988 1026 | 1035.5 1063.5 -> -3.77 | 41.9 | 56.2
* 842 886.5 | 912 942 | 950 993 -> 3.46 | 43.3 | 56.7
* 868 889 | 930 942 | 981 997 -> 2.39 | 32.4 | 56.9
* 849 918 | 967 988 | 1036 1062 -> -2.17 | 44.8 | 56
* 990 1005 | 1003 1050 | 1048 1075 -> 1.60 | 56.3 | 58.6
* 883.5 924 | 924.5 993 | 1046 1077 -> 2.30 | 49.8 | 58.5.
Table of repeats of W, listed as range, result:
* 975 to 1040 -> 51.73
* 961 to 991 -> 52.97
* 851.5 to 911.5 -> 23.92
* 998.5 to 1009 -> 54.31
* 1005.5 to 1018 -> 55.17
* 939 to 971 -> 35.17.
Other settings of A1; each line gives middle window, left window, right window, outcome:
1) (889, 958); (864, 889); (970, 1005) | -0.16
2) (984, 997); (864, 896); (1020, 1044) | -0.15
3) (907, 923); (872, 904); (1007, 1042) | -0.23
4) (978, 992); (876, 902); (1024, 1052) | -0.12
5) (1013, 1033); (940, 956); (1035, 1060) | -0.02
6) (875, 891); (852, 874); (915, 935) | 0.20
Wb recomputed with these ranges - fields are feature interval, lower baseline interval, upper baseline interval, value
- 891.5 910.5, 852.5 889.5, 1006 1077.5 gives -0.22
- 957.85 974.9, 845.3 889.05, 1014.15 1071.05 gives -0.15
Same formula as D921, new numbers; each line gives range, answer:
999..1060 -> 55.7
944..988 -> 55.8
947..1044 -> 56.1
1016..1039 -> 55.2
